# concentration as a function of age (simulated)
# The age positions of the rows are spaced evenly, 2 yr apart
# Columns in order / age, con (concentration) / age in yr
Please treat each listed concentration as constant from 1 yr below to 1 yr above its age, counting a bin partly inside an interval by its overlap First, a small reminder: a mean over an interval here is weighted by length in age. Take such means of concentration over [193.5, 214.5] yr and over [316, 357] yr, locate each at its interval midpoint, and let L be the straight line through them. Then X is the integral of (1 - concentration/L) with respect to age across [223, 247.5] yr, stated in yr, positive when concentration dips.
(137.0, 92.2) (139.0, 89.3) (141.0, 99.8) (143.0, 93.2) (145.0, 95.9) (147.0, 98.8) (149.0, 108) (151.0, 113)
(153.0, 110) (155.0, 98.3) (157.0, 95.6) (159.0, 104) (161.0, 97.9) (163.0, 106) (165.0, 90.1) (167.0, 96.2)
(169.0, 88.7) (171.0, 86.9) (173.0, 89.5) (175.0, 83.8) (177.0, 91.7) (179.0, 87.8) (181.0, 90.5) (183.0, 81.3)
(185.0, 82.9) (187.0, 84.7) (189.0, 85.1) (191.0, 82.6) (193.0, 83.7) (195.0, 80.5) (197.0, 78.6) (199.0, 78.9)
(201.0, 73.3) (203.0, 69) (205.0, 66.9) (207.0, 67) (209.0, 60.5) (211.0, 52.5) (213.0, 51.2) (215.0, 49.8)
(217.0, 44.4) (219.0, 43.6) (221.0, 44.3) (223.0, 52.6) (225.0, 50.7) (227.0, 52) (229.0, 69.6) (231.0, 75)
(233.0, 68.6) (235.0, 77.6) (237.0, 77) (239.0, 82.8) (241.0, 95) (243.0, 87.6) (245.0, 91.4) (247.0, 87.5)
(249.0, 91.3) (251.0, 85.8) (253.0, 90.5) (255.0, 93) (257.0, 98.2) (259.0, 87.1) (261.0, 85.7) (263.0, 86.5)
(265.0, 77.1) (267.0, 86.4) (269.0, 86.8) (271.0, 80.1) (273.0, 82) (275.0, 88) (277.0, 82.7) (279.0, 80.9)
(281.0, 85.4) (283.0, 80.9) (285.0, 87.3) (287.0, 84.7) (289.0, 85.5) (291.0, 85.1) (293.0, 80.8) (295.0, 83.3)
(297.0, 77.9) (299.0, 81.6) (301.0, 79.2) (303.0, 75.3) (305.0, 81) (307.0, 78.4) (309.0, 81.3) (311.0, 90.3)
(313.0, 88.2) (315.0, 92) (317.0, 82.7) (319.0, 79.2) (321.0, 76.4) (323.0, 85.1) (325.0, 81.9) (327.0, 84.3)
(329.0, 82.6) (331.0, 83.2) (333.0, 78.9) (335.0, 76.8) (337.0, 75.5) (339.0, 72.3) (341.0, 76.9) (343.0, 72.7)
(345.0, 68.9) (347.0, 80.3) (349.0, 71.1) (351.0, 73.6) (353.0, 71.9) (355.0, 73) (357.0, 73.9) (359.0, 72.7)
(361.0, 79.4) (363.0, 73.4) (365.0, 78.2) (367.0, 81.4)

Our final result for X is -1.7 yr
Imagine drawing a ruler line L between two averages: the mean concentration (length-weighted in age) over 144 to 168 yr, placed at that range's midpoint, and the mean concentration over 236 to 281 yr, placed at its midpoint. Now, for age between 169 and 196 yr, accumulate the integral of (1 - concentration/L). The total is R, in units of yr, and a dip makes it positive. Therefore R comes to 3.3 yr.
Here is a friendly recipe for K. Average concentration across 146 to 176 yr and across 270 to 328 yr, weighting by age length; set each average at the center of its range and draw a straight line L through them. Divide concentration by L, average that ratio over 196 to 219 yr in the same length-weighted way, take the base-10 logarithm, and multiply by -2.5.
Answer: 0.437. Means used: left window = 97.8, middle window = 62.1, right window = 82.8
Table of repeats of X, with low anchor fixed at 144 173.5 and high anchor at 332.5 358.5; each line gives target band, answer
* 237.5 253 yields -0.2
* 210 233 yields 9.3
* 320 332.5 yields -0.9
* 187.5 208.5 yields 3.9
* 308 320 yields -1.1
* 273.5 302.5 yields -0.4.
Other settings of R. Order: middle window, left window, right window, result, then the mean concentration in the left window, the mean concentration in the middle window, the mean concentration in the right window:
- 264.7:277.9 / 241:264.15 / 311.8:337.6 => 0.62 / 89.7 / 83.6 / 82.2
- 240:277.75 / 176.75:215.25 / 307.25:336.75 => -4.14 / 75.1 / 87.5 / 82.8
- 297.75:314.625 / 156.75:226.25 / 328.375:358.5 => -1.51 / 76.1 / 82.2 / 75.3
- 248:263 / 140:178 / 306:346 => -0.43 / 97.2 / 90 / 80.4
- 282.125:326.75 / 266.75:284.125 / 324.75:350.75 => -1.18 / 83.6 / 82.7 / 77.1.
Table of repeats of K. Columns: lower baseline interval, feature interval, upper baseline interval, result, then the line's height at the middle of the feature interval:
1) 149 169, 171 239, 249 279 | 0.32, 94.6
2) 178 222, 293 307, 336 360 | -0.10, 72.4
